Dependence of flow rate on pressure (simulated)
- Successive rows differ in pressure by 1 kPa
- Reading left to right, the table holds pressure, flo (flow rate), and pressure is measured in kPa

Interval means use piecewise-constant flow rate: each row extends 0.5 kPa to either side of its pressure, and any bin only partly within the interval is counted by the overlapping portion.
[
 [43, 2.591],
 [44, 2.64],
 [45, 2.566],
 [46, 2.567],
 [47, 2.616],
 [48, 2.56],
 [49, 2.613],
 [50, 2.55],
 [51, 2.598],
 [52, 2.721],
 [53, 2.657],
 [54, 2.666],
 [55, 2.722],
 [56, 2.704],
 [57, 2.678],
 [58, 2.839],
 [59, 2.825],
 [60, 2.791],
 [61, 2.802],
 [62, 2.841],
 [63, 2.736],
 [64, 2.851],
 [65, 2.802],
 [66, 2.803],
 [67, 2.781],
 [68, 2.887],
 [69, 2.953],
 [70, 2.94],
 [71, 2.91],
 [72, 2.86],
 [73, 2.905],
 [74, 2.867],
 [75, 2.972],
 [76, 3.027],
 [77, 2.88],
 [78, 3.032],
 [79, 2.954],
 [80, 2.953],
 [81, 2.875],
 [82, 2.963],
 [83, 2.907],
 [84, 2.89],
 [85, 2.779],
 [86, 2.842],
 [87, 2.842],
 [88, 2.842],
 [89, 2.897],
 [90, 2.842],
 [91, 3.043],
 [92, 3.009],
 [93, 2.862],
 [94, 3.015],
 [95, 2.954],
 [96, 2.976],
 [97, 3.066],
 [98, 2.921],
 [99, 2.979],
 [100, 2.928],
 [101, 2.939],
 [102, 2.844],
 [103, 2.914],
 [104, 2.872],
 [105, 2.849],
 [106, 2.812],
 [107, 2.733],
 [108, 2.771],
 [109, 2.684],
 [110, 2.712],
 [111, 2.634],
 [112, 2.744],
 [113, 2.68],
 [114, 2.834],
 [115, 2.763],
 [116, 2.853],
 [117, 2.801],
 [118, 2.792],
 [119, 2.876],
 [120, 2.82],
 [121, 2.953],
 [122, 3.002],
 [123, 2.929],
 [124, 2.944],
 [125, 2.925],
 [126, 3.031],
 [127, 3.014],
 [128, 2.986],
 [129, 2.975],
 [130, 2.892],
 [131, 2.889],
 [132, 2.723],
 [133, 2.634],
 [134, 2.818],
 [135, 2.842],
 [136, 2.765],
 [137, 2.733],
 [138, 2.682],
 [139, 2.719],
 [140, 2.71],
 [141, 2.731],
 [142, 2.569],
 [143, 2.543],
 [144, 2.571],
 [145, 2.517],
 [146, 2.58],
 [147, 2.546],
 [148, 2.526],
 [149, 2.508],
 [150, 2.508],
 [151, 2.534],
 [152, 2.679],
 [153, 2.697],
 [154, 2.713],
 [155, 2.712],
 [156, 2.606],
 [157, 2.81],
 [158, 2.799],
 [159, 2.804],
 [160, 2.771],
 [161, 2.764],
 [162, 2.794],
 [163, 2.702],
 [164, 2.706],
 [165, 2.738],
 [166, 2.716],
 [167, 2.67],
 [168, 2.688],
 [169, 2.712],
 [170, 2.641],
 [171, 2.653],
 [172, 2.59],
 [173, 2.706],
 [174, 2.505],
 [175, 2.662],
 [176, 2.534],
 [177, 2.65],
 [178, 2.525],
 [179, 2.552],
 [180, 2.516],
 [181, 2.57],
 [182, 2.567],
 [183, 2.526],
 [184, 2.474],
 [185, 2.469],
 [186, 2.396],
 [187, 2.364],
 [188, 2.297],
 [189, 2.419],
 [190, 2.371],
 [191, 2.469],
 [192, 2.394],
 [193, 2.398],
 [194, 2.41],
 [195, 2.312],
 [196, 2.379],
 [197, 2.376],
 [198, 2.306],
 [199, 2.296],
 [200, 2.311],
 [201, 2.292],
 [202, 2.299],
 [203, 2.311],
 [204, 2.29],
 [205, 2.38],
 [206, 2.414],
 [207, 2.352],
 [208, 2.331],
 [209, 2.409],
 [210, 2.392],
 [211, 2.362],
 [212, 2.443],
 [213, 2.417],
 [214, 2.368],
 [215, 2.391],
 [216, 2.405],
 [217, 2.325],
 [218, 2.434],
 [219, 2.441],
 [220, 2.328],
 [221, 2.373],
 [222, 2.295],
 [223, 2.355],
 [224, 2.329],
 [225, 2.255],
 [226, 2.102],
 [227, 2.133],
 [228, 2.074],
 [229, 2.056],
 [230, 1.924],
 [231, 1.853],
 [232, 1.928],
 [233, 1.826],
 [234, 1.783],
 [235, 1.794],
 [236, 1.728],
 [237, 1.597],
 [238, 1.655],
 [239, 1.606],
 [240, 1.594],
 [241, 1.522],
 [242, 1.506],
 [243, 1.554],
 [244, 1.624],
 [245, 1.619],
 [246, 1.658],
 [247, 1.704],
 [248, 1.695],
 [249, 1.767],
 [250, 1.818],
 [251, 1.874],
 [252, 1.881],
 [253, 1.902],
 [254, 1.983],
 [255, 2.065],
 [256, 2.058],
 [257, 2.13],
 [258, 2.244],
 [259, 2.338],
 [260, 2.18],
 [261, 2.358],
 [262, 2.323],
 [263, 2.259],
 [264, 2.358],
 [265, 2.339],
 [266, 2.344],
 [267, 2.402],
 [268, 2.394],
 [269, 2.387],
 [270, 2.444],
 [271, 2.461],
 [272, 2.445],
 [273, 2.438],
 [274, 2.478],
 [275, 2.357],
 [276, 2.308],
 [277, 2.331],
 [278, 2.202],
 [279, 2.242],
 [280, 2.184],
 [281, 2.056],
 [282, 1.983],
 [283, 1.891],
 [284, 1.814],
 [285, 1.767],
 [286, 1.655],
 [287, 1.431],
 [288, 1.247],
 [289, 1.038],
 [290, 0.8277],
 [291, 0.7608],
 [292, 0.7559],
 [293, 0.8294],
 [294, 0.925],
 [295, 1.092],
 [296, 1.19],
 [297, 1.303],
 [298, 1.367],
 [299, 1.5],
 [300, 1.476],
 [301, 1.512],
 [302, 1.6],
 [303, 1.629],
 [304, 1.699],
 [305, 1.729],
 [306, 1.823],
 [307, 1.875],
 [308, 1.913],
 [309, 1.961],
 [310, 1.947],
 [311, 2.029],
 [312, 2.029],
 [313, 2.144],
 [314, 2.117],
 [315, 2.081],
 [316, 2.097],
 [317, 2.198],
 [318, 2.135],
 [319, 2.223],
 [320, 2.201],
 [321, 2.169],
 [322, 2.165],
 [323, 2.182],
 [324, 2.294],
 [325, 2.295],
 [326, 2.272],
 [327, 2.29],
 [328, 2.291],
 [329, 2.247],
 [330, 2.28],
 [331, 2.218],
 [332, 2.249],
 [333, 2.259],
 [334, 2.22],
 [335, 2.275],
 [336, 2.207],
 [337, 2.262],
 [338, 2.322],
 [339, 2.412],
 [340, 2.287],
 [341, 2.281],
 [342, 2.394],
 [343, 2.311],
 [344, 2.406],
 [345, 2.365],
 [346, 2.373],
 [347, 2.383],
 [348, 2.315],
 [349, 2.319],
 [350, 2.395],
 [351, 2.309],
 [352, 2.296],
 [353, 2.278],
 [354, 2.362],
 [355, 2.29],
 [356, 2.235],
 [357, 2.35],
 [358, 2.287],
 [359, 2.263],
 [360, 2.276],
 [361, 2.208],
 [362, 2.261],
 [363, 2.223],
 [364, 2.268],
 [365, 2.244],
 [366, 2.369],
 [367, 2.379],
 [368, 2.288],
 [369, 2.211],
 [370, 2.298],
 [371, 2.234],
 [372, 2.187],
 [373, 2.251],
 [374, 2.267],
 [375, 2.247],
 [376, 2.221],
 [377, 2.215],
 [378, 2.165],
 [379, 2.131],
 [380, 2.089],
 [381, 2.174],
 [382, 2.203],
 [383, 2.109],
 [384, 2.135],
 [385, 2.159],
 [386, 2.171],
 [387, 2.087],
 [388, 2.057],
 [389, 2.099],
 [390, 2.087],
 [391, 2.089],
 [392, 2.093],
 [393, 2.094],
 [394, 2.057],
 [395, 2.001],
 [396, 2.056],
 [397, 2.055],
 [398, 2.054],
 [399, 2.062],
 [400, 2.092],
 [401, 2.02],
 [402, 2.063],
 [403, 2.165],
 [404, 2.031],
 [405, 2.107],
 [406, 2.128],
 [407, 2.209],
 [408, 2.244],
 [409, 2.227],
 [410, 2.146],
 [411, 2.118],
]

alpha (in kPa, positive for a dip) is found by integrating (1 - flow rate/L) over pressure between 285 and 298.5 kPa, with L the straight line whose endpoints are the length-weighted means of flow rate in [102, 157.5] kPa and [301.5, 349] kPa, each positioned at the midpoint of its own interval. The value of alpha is 6.7 kPa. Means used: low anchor 2.76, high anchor 2.16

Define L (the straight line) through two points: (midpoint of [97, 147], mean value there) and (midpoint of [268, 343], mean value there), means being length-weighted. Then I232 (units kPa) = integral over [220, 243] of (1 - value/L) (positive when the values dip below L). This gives 3.77 kPa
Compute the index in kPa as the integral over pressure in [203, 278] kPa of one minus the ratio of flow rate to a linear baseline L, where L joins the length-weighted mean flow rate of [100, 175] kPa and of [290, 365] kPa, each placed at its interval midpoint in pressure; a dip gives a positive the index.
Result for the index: 7.3 kPa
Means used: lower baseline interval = 2.75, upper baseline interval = 2.03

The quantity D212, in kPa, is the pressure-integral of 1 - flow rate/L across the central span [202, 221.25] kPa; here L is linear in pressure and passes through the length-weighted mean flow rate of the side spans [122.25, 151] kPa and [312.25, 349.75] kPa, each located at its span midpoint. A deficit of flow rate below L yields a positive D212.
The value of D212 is 1.4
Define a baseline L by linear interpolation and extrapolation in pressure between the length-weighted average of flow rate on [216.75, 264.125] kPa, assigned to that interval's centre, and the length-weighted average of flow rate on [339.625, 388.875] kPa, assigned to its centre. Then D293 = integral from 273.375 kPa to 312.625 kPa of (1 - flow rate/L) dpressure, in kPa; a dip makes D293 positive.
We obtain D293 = 8.1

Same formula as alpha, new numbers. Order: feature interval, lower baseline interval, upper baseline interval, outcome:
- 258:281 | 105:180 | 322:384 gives 1.1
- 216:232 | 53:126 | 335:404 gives 2.1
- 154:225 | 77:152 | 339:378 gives 4.5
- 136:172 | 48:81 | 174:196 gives -1.6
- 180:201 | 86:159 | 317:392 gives 1.8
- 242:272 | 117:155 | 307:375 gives 4.6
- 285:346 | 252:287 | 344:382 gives 9.4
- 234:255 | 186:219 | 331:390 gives 5.6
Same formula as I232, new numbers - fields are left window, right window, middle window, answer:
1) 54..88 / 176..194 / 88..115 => -1.1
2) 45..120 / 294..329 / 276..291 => 2.0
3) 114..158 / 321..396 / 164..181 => 0.3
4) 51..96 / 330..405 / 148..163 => 0.0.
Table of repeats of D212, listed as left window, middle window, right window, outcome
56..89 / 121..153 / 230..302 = -2.8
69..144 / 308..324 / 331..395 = 1.7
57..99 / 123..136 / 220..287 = -1.2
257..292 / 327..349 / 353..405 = -1.8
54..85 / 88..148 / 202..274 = -4.0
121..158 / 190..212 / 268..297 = -0.3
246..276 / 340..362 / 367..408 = -1.7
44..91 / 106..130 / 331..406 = -1.2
